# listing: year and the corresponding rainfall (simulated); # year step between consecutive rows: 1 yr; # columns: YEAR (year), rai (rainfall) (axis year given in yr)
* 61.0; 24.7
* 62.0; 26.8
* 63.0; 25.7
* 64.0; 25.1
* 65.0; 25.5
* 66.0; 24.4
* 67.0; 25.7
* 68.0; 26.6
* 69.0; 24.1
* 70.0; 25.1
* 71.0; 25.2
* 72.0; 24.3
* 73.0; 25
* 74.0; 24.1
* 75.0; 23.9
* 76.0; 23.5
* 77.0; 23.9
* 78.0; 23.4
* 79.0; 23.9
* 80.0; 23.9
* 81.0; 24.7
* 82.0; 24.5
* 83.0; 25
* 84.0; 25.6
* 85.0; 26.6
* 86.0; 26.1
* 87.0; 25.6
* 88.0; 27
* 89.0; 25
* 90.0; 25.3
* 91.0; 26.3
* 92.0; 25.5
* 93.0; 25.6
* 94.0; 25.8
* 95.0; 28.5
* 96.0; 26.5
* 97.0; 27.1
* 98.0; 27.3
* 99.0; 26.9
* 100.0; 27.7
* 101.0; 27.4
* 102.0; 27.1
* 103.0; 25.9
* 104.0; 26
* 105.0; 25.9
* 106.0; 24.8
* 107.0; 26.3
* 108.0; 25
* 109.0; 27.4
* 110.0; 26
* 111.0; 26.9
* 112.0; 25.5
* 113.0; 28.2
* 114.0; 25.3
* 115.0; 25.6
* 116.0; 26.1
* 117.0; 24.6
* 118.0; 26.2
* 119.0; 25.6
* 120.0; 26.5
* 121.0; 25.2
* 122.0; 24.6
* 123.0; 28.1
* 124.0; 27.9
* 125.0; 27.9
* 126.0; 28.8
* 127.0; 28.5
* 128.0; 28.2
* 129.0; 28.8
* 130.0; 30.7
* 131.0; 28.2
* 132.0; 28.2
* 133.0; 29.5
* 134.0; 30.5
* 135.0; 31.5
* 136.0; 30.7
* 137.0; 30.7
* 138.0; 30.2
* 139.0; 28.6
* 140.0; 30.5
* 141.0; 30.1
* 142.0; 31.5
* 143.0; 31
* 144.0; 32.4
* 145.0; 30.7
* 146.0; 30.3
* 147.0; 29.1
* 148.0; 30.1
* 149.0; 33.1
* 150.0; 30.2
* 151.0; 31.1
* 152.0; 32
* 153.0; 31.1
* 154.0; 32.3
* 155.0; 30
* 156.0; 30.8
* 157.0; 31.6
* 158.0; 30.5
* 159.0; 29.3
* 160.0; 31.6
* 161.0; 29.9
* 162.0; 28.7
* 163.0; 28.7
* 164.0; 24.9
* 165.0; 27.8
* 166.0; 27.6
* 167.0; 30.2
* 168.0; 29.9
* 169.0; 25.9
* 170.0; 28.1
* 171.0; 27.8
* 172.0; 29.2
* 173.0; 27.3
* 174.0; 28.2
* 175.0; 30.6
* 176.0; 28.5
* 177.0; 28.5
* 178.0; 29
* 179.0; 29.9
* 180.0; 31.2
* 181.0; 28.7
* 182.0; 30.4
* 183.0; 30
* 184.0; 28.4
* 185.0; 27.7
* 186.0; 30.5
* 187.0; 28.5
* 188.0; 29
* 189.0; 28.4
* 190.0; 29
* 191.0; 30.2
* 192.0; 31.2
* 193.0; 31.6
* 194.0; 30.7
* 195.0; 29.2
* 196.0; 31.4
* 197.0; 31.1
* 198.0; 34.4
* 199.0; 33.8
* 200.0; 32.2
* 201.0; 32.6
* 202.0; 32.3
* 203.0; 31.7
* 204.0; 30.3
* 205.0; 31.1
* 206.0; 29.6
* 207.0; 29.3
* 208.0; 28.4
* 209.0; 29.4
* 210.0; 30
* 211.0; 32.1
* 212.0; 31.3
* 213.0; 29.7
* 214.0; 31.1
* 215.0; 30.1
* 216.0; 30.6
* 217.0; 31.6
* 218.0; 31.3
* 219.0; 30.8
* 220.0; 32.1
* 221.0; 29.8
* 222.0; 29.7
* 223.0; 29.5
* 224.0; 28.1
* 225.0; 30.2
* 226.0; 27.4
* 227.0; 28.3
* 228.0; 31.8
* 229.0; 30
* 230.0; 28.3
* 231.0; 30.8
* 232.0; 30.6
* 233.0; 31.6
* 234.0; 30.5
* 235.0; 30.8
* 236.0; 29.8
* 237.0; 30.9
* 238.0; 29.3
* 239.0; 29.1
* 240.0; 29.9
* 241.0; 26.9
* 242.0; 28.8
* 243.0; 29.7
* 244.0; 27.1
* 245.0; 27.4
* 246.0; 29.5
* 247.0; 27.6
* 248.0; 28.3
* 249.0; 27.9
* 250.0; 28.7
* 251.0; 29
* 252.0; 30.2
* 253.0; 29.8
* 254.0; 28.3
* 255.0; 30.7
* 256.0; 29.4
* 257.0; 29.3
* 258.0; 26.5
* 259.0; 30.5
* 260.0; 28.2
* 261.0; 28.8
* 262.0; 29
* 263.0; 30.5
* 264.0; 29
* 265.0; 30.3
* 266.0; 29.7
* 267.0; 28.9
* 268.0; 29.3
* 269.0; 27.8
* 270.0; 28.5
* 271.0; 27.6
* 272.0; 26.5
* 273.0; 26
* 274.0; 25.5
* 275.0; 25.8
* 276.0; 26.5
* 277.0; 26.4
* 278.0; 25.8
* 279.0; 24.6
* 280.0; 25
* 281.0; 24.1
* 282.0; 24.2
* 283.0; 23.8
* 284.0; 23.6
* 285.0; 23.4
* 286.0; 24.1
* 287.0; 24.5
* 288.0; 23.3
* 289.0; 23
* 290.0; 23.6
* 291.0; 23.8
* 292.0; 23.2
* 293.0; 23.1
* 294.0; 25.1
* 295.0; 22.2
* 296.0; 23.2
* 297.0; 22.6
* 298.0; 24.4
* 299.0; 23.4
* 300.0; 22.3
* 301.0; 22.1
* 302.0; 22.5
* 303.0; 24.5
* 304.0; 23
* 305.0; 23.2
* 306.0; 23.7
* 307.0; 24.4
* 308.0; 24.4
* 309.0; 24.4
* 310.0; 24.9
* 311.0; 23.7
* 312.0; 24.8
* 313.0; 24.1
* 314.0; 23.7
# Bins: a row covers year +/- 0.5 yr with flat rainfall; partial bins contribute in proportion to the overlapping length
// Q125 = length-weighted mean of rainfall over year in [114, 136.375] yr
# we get 27.7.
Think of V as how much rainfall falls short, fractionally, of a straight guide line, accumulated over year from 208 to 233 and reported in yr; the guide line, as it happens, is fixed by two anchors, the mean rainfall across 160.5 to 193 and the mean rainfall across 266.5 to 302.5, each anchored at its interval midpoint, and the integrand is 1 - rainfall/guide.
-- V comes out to -2.7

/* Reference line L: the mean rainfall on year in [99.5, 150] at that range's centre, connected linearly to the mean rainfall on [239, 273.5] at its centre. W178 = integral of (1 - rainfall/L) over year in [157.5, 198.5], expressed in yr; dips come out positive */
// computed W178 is -1.4 yr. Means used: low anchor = 28.1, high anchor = 28.7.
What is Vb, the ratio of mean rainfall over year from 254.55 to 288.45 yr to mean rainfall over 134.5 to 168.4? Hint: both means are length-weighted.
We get 0.9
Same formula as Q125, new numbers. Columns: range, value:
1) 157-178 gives 28.7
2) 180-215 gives 30.5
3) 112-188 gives 29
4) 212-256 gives 29.6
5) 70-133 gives 26.2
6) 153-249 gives 29.8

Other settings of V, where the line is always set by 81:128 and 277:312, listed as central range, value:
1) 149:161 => -2.50 yr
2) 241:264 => -4.23 yr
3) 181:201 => -4.17 yr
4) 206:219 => -2.88 yr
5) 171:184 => -1.97 yr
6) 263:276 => -2.06 yr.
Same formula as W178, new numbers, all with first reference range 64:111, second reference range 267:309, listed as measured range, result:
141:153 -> -2.7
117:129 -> -0.8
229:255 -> -4.7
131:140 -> -1.6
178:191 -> -2.2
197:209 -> -3.0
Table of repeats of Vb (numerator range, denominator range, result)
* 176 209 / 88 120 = 1.15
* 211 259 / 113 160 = 1.01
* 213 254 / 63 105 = 1.16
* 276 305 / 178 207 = 0.78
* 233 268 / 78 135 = 1.10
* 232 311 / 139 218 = 0.88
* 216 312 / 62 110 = 1.06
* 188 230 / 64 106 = 1.20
